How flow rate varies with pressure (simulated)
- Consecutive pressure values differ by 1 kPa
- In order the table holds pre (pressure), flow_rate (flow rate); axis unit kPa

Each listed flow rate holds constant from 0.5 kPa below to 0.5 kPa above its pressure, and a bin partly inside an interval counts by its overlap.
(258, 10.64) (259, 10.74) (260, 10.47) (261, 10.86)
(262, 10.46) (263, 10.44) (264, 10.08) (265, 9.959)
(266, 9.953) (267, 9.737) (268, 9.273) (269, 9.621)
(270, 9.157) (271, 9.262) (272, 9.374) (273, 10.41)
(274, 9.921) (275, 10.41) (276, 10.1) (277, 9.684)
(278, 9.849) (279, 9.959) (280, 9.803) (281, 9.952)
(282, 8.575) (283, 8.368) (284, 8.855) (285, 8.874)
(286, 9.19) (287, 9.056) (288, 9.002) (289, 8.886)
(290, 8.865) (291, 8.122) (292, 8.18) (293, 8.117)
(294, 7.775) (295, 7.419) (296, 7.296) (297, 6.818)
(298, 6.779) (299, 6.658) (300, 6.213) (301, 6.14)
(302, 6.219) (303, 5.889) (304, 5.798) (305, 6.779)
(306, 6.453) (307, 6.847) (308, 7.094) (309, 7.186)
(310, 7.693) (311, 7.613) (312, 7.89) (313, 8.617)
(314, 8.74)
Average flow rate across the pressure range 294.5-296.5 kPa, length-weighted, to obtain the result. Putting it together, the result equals 7.36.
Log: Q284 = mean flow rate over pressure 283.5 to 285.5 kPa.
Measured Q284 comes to 8.86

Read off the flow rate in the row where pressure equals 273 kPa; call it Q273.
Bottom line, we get 10.41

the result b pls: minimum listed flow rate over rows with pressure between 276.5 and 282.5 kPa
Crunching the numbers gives 8.575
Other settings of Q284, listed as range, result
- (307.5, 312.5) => 7.5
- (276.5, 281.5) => 9.85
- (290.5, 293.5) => 8.14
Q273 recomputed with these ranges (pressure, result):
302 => 6.219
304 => 5.798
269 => 9.621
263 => 10.44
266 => 9.953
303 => 5.889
